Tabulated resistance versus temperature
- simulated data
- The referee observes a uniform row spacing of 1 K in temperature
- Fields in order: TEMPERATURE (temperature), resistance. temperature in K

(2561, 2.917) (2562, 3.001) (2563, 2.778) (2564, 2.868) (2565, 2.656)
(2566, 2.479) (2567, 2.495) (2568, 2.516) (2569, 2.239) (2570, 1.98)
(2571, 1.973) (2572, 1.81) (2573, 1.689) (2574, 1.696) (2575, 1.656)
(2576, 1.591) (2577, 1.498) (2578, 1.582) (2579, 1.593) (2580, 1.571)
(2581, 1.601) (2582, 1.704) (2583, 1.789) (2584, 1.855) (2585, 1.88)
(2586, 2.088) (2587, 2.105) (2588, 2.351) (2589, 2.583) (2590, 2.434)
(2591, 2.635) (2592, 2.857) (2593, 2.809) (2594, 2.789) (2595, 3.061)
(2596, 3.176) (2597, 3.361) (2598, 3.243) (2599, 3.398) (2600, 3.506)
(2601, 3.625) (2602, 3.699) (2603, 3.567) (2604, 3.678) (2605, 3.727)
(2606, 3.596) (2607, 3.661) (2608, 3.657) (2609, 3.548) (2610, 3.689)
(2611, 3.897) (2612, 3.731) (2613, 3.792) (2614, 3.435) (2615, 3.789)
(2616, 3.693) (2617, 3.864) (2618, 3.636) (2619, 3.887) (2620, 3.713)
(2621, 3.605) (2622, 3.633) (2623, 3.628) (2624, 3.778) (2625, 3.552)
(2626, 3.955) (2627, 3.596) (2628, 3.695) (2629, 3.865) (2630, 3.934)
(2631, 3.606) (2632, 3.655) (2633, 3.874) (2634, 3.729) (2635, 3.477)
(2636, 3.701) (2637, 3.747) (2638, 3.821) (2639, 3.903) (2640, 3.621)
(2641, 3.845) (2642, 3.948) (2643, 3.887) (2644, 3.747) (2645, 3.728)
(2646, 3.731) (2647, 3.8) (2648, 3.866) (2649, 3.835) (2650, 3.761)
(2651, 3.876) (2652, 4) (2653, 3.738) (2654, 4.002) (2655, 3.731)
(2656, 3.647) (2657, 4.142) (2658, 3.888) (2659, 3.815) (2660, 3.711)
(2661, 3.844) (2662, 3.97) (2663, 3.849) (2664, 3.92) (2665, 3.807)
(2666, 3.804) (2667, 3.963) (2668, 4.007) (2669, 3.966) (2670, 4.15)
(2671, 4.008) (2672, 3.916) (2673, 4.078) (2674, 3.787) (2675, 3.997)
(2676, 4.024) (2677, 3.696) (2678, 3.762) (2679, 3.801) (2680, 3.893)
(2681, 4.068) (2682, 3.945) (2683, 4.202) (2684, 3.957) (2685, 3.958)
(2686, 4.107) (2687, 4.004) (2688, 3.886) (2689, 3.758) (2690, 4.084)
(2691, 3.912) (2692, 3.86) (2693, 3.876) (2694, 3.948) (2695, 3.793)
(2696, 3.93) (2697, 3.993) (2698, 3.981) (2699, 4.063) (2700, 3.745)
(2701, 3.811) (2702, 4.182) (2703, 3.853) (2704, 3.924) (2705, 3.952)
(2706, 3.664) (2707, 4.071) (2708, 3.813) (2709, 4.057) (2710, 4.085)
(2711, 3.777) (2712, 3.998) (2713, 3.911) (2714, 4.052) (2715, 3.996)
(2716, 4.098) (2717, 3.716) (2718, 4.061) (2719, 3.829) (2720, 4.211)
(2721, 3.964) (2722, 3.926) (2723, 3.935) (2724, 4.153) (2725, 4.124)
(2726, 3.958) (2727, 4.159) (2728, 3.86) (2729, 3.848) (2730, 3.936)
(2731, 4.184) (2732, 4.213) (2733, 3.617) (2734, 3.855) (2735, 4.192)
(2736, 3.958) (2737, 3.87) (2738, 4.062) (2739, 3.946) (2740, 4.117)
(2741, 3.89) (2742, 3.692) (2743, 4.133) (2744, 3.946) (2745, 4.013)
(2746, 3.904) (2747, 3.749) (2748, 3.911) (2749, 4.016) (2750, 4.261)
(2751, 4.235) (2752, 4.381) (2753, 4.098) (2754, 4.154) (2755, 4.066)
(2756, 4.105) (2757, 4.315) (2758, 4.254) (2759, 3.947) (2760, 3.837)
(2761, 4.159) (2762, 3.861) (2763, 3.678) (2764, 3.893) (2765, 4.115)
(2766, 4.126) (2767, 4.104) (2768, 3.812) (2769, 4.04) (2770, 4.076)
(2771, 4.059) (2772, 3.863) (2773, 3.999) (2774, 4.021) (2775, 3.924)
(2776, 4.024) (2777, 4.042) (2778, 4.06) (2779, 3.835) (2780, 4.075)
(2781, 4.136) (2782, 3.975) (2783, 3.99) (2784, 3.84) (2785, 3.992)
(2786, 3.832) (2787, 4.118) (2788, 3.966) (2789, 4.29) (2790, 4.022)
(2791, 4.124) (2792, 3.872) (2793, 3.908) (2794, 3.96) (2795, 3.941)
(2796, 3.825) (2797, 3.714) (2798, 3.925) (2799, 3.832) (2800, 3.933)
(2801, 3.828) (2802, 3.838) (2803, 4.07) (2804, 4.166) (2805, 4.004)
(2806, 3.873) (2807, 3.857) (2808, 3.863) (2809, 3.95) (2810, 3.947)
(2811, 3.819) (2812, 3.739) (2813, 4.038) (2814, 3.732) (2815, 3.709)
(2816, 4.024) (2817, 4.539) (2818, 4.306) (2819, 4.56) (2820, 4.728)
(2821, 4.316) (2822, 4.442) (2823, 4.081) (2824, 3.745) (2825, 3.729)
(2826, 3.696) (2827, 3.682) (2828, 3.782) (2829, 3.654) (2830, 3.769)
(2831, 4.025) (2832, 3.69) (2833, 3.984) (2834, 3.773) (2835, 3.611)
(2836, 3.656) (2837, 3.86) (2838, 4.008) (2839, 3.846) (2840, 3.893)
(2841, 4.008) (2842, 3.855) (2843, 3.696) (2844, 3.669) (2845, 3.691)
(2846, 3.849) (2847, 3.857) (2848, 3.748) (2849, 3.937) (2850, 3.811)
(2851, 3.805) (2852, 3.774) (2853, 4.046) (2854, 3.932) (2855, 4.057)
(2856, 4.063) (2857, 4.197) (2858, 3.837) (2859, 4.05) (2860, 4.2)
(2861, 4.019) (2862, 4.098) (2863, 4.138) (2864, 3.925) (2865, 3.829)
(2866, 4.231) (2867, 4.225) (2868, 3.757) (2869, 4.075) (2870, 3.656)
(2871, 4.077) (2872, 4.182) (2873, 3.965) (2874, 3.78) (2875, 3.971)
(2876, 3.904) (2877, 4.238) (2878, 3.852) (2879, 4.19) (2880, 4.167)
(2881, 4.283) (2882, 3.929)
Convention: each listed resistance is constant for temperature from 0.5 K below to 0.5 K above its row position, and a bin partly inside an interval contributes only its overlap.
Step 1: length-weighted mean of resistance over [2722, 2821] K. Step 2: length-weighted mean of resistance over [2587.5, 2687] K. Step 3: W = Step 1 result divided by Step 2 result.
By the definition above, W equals 1.08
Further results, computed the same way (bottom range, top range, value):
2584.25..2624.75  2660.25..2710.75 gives 1.19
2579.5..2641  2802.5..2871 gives 1.20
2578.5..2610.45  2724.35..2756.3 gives 1.41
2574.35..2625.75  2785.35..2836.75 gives 1.32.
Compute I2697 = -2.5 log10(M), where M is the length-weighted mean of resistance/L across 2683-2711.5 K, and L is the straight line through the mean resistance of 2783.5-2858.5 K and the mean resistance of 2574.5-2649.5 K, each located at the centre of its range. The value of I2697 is -0.12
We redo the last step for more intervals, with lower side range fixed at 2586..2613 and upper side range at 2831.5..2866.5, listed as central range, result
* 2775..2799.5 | -0.07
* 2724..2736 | -0.12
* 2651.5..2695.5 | -0.14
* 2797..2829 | -0.05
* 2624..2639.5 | -0.13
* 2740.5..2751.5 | -0.10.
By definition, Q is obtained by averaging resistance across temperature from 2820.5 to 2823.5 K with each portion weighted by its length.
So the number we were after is 4.28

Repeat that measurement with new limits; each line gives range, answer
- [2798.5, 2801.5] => 3.86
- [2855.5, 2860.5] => 4.07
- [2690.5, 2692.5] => 3.89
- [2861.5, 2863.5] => 4.12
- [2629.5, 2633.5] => 3.77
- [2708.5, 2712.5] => 3.98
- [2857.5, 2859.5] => 3.94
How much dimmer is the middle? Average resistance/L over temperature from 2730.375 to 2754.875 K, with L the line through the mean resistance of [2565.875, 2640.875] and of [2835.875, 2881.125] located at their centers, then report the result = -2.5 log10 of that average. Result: -0.14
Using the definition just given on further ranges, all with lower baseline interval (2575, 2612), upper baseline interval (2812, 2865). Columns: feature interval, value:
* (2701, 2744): -0.17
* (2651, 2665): -0.25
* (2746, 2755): -0.16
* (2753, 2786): -0.11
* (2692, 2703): -0.20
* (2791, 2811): -0.04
